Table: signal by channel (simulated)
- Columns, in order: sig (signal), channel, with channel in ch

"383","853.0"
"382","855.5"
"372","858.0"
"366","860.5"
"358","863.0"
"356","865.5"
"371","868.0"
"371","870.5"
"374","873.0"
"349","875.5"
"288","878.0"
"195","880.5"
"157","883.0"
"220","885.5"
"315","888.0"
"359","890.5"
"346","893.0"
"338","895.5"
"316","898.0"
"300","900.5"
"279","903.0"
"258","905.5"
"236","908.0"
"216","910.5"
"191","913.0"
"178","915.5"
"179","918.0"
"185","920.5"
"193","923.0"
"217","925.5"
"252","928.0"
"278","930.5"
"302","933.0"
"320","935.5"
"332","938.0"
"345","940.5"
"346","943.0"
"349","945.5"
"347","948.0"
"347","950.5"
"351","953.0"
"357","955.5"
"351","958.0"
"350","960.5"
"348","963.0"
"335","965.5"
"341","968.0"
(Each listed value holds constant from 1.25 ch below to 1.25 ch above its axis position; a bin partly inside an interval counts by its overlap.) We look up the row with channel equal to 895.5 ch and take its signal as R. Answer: 338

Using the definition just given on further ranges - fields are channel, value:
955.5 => 357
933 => 302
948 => 347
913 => 191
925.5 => 217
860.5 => 366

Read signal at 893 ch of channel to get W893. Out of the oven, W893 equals 346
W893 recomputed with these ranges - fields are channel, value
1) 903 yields 279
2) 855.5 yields 382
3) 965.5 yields 335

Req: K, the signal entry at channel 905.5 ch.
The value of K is 258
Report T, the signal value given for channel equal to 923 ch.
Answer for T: 193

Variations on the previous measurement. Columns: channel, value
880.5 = 195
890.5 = 359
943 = 346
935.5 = 320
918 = 179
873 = 374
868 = 371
